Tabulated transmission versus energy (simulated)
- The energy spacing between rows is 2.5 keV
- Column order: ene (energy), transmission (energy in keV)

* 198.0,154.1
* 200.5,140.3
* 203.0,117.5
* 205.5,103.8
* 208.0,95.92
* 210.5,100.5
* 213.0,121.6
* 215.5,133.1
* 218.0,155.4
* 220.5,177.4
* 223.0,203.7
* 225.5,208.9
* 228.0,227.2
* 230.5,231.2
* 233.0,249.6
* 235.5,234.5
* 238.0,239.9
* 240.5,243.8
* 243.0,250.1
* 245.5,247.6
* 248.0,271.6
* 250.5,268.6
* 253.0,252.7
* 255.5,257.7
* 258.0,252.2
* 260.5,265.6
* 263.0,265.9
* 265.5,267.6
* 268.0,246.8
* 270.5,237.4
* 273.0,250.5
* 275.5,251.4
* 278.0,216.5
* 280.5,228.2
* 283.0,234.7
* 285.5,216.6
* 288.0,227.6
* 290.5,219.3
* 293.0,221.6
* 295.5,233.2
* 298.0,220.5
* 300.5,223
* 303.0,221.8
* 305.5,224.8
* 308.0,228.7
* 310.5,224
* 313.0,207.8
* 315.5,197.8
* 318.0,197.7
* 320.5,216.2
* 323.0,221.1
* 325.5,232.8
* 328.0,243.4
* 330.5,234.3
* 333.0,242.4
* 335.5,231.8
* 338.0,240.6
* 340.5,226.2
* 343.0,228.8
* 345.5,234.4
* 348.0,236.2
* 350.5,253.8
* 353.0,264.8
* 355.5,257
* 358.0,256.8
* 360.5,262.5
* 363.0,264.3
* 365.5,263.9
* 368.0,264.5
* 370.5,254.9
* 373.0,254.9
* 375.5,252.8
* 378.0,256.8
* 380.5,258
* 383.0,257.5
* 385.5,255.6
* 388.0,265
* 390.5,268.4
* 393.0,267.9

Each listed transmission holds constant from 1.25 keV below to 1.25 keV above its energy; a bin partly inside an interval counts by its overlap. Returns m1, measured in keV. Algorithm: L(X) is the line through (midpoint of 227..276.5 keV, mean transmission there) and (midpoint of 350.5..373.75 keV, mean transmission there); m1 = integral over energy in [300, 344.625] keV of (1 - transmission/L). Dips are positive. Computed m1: 5.57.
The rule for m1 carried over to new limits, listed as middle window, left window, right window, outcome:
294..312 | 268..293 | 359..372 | 1.1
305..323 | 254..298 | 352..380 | 2.5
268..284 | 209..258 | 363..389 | -0.7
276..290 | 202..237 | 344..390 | -1.3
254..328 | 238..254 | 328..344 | 4.0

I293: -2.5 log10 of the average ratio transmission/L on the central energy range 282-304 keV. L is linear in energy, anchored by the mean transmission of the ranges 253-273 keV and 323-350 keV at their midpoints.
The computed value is 0.11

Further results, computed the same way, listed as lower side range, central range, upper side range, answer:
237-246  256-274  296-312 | -0.079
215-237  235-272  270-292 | -0.165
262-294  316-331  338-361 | 0.095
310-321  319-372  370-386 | -0.062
